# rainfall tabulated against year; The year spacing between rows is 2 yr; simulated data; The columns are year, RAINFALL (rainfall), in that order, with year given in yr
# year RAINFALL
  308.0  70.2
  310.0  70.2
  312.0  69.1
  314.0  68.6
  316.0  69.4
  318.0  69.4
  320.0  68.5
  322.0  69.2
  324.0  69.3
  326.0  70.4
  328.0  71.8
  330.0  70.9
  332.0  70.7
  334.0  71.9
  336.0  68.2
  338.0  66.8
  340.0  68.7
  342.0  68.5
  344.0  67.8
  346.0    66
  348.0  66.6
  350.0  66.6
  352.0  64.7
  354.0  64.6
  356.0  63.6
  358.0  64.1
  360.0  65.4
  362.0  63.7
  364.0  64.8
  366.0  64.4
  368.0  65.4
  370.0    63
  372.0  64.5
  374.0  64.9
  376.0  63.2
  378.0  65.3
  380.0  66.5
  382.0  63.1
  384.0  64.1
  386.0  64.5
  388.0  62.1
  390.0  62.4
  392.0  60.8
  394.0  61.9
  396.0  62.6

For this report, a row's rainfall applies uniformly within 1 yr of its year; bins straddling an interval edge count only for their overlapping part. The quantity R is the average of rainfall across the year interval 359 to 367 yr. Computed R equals 64.6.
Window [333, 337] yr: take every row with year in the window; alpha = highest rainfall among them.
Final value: 71.9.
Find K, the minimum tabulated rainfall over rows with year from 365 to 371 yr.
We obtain 63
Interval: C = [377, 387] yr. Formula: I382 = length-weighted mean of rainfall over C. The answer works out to 64.7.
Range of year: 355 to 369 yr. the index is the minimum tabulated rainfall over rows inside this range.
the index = 63.6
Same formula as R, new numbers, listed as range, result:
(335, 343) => 68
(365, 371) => 64.3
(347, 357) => 65.2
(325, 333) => 71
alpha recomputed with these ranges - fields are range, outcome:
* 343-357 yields 67.8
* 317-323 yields 69.4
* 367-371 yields 65.4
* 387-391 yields 62.4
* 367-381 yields 66.5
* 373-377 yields 64.9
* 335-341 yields 68.7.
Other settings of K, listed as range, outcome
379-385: 63.1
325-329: 70.4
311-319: 68.6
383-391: 62.1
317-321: 68.5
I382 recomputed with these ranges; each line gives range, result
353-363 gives 64.3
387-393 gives 61.8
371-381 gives 64.9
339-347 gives 67.8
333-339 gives 69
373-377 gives 64.1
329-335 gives 71.2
